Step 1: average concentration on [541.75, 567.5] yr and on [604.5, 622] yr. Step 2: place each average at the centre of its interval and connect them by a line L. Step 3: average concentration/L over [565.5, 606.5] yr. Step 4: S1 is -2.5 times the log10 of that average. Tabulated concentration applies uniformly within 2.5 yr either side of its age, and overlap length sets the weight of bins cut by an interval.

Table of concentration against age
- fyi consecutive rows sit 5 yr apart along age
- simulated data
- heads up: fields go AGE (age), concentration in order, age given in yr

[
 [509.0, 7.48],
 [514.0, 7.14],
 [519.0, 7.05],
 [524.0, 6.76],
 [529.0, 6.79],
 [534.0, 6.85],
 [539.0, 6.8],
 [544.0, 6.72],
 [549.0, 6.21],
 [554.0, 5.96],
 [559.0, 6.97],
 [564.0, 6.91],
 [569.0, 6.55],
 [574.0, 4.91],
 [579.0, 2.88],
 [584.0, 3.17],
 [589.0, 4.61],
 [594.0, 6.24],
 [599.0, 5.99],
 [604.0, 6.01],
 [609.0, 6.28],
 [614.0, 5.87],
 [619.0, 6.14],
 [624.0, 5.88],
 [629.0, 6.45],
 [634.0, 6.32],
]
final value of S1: 0.23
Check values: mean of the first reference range 6.55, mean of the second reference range 6.08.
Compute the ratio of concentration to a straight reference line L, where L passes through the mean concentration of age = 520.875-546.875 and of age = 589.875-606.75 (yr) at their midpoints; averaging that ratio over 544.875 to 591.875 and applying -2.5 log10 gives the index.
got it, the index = 0.18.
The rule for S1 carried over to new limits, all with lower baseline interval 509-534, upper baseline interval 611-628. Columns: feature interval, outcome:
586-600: 0.15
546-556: 0.10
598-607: 0.03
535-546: 0.00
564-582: 0.28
